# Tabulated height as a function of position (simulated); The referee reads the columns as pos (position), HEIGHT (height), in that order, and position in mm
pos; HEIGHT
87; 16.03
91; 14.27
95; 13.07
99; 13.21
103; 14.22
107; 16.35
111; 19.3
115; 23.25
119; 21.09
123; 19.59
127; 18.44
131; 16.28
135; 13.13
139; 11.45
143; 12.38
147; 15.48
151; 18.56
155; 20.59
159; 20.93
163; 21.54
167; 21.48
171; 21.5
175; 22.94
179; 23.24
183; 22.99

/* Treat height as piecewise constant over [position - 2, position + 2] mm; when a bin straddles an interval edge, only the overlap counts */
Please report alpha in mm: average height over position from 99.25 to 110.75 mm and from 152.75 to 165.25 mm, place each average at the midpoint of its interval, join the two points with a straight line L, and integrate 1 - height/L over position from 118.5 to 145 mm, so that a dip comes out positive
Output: 3.4 mm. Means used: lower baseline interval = 15.6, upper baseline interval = 21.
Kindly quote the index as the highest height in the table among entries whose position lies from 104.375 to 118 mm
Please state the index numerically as 23.25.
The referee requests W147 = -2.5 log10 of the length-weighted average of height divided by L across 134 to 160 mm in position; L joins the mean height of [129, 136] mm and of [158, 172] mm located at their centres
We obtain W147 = 0.13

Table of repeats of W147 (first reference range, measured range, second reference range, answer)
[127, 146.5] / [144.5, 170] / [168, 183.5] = -0.065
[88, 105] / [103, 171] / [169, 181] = 0.001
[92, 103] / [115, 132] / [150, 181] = -0.188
